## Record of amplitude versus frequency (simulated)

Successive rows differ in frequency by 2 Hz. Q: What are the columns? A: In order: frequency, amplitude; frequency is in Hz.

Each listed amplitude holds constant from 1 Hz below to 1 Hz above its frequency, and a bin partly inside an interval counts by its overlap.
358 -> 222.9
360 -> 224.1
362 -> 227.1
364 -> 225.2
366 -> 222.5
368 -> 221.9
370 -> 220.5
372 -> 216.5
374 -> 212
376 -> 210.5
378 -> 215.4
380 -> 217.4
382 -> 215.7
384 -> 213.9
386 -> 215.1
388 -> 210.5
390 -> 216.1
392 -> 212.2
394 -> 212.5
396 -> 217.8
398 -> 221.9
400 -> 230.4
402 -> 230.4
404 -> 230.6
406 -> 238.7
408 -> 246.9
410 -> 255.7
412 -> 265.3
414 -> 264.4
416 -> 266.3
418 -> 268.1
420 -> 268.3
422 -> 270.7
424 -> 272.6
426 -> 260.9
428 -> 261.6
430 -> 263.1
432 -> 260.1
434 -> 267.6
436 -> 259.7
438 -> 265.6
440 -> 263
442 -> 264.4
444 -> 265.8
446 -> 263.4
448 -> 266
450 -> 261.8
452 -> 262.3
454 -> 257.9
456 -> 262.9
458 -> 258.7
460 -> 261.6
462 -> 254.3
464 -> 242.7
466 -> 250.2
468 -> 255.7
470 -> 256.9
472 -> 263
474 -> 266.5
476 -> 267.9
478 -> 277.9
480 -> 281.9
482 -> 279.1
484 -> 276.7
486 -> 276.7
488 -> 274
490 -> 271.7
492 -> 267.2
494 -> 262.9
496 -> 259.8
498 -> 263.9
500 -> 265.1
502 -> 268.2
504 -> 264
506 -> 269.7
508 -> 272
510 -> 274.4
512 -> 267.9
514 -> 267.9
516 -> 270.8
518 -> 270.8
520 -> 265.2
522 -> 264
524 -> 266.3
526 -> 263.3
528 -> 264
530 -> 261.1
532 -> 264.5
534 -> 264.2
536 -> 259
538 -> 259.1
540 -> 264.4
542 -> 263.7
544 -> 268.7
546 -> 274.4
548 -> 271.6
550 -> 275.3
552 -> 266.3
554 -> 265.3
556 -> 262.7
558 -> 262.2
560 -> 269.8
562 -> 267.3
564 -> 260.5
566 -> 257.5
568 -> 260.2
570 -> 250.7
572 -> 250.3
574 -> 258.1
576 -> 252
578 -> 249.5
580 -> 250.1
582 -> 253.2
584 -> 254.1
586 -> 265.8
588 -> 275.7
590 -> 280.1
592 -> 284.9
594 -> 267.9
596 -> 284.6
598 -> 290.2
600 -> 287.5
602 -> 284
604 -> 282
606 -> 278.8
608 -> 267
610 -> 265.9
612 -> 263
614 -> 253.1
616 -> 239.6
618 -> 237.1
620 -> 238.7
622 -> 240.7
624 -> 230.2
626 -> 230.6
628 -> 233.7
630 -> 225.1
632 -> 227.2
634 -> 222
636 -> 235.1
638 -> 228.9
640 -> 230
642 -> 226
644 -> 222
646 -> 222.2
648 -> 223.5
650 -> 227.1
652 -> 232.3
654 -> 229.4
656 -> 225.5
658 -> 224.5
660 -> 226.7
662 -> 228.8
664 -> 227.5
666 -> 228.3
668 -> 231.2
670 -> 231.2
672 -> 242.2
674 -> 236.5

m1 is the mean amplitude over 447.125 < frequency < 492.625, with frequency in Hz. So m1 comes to 265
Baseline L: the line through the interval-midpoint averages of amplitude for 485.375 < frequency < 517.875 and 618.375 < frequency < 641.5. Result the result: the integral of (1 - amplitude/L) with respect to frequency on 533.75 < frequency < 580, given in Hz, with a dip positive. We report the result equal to -1.8 Hz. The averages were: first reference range 268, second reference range 231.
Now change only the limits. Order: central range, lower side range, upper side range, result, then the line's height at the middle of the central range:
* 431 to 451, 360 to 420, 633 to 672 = -3.1 Hz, 229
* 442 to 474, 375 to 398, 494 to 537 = -2.2 Hz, 243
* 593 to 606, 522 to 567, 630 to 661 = -2.0 Hz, 244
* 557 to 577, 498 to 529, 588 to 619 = 0.8 Hz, 270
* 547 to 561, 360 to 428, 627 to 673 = -2.3 Hz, 230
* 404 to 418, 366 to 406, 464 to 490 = -1.4 Hz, 232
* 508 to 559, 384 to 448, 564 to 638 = -2.7 Hz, 253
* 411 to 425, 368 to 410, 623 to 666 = -2.9 Hz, 222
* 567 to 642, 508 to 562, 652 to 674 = -2.3 Hz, 247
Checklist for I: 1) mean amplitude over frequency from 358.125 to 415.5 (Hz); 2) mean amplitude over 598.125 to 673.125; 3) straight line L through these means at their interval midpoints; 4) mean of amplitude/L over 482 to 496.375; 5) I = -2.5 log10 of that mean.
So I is -0.17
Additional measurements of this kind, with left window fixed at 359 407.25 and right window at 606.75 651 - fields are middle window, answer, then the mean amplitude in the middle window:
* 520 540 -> -0.15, 263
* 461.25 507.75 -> -0.17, 266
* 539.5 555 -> -0.17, 269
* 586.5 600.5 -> -0.20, 281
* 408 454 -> -0.18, 264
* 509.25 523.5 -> -0.17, 269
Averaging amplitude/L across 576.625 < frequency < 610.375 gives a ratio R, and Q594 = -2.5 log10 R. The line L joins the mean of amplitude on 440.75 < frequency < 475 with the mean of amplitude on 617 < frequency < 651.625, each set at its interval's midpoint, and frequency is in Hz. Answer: -0.15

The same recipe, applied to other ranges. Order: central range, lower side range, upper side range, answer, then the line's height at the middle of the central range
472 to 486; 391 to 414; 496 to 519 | -0.062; 259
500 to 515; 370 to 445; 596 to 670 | -0.117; 241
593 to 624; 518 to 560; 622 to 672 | -0.096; 242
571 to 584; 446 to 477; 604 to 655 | -0.034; 245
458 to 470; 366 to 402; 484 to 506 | 0.000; 254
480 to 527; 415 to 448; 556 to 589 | -0.030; 262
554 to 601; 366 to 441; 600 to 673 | -0.114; 239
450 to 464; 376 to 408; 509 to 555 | -0.073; 242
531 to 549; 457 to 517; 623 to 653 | -0.054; 253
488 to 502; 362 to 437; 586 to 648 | -0.096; 243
